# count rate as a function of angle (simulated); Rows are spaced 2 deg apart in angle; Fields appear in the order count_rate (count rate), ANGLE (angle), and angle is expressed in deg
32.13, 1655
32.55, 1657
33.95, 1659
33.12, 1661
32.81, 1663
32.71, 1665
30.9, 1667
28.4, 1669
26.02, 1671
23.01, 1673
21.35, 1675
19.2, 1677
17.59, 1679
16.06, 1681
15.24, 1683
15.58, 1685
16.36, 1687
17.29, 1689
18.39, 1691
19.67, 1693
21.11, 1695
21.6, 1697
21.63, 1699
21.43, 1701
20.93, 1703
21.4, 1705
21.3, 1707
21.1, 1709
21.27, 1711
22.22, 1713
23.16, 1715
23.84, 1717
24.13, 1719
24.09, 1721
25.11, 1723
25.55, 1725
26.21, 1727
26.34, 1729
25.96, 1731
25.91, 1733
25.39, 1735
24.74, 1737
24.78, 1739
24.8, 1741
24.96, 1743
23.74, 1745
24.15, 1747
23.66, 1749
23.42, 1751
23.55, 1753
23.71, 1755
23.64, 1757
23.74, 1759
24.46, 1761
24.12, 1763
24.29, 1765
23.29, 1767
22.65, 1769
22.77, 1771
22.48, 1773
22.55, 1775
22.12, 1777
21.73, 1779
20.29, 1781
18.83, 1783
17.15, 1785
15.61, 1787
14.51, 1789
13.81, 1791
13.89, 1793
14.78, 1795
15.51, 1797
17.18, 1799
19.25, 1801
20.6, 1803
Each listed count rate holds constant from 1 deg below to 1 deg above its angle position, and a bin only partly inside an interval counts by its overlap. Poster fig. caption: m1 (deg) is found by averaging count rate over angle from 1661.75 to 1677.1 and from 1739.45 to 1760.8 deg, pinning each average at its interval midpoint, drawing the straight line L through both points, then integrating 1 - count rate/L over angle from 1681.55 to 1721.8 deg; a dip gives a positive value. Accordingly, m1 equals 8.41 deg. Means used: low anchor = 27.3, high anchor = 24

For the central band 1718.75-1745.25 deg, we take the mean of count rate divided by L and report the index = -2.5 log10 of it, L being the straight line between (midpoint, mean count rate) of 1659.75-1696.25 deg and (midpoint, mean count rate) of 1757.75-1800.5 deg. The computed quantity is -0.193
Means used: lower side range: 22.6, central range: 25.2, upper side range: 19.8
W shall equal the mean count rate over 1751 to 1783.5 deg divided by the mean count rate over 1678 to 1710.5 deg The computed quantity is 1.2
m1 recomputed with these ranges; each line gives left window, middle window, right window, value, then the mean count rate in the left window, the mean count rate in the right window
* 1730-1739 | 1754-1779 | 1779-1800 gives -3.9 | 25.4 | 16.4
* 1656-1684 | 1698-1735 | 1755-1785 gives 1.2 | 25.9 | 22.5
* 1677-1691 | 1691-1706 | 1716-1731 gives -0.9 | 16.7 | 25.1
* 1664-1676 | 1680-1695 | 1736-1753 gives 5.2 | 27.1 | 24.2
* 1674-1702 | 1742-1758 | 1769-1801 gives -4.6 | 18.8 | 18.4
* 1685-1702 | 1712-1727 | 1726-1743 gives -0.6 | 19.4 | 25.5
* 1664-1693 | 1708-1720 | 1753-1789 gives -0.7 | 21.2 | 21.8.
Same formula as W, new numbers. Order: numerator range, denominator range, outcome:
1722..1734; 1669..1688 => 1.33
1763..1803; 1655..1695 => 0.81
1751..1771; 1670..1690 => 1.26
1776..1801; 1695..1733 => 0.74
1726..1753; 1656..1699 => 1.06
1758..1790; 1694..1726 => 0.95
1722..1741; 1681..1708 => 1.33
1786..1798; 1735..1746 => 0.60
